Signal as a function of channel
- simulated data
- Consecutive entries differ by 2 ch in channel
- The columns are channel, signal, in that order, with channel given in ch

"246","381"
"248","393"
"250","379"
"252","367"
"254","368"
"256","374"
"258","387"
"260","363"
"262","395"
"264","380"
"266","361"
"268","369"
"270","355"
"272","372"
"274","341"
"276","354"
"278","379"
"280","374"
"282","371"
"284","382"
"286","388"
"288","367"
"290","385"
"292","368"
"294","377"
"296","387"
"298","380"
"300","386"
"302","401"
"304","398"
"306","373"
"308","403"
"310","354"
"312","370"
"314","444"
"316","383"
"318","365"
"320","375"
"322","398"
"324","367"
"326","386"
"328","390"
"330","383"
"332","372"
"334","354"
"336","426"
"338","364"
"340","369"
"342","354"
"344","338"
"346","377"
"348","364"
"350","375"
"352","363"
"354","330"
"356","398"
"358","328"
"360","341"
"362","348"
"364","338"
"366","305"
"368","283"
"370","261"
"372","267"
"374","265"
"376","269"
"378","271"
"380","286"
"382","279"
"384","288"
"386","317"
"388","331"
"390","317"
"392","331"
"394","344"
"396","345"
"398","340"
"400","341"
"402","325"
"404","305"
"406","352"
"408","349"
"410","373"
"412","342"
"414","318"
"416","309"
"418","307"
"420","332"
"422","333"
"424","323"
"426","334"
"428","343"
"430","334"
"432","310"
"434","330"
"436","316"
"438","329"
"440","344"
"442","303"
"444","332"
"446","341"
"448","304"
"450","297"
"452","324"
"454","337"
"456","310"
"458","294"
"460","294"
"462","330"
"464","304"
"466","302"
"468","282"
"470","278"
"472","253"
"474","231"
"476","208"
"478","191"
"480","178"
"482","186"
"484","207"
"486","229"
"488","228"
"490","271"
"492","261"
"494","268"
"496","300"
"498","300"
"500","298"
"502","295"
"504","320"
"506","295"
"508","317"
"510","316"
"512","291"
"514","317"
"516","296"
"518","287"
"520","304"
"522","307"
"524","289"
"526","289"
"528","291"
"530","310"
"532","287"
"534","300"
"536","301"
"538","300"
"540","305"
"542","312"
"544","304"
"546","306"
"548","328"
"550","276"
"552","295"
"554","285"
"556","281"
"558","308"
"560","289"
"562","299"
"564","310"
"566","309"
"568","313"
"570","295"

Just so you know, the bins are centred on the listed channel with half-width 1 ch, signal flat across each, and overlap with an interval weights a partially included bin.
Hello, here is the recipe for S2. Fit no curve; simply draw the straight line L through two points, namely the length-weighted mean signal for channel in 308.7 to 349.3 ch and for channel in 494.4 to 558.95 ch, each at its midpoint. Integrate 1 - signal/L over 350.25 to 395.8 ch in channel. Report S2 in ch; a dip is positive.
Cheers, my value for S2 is 5.9 ch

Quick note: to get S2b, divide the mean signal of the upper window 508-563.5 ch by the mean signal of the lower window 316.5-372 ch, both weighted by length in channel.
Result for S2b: 0.8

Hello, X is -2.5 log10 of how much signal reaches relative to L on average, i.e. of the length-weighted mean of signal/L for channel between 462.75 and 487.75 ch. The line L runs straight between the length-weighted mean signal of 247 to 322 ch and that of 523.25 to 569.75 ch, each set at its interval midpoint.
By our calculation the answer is 0.32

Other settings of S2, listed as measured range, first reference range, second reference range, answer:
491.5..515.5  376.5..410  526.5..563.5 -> 0.46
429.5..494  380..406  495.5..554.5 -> 6.09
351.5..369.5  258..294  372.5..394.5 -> -1.16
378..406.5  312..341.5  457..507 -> 1.13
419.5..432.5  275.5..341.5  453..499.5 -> -1.40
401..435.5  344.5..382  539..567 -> -1.78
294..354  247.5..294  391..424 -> -3.51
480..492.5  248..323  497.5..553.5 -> 3.53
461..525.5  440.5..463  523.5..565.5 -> 7.25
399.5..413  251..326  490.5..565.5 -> -0.10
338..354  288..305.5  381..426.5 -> -0.13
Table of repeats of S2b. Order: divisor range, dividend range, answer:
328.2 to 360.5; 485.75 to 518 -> 0.79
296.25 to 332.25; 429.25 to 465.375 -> 0.83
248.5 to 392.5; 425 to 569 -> 0.82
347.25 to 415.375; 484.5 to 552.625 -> 0.91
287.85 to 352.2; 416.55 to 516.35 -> 0.77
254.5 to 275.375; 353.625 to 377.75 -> 0.84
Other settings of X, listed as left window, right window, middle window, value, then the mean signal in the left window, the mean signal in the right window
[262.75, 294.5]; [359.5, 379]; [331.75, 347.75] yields -0.16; 370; 294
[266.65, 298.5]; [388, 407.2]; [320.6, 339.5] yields -0.08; 372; 333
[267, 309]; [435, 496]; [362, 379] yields 0.16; 377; 278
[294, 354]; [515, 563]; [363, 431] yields 0.11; 378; 298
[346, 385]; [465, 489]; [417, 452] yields -0.23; 315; 231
